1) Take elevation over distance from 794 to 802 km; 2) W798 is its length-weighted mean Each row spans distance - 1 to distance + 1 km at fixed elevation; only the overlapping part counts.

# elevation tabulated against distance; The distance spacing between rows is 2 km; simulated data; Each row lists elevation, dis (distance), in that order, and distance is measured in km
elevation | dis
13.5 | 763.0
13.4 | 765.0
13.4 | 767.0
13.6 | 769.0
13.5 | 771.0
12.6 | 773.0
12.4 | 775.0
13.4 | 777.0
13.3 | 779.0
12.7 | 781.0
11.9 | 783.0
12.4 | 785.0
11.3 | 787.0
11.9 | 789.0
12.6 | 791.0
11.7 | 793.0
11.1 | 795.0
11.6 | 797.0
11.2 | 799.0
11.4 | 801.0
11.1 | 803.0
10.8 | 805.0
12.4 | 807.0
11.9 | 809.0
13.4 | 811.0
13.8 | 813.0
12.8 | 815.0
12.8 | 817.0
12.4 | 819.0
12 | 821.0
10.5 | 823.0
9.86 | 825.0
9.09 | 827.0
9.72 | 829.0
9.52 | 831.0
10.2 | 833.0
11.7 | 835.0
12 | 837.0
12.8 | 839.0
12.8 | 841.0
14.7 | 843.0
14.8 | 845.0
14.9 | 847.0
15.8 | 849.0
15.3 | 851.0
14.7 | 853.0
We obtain 11.3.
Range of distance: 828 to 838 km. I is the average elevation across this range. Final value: 10.6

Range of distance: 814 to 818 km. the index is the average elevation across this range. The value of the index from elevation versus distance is 12.8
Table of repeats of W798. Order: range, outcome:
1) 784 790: 11.9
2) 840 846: 14.1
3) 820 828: 10.4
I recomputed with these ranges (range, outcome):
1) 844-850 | 15.2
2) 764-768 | 13.4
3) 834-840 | 12.2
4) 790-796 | 11.8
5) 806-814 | 12.9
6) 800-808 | 11.4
